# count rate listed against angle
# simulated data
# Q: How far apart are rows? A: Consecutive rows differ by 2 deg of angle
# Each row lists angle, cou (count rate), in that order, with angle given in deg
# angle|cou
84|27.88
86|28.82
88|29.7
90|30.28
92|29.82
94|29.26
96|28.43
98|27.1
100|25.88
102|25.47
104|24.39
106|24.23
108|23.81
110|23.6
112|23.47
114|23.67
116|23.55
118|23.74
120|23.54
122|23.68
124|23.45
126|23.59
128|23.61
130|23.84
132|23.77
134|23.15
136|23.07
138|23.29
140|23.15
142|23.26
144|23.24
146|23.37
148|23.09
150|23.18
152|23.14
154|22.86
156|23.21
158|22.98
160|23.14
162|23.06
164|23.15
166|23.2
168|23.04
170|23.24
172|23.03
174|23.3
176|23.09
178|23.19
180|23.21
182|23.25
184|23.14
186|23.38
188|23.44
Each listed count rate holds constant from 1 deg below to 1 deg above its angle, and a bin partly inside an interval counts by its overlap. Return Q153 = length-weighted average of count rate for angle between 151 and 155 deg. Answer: 23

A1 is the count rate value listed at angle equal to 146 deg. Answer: 23.37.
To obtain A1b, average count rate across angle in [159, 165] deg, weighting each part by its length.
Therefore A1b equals 23.1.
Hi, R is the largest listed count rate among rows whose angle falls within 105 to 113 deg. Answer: 24.23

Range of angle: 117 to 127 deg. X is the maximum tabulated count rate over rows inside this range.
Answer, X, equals 23.74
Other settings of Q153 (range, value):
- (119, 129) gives 23.6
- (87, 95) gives 29.8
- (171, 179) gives 23.2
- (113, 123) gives 23.6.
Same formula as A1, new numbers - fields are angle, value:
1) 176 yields 23.09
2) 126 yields 23.59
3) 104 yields 24.39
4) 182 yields 23.25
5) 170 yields 23.24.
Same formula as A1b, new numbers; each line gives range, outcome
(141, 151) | 23.2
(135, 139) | 23.2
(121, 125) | 23.6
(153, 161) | 23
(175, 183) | 23.2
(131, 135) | 23.5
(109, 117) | 23.6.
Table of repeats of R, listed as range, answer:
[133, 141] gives 23.29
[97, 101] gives 27.1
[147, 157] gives 23.21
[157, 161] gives 23.14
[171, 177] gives 23.3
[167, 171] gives 23.24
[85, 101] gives 30.28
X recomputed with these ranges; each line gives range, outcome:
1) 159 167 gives 23.2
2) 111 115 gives 23.67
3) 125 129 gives 23.61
